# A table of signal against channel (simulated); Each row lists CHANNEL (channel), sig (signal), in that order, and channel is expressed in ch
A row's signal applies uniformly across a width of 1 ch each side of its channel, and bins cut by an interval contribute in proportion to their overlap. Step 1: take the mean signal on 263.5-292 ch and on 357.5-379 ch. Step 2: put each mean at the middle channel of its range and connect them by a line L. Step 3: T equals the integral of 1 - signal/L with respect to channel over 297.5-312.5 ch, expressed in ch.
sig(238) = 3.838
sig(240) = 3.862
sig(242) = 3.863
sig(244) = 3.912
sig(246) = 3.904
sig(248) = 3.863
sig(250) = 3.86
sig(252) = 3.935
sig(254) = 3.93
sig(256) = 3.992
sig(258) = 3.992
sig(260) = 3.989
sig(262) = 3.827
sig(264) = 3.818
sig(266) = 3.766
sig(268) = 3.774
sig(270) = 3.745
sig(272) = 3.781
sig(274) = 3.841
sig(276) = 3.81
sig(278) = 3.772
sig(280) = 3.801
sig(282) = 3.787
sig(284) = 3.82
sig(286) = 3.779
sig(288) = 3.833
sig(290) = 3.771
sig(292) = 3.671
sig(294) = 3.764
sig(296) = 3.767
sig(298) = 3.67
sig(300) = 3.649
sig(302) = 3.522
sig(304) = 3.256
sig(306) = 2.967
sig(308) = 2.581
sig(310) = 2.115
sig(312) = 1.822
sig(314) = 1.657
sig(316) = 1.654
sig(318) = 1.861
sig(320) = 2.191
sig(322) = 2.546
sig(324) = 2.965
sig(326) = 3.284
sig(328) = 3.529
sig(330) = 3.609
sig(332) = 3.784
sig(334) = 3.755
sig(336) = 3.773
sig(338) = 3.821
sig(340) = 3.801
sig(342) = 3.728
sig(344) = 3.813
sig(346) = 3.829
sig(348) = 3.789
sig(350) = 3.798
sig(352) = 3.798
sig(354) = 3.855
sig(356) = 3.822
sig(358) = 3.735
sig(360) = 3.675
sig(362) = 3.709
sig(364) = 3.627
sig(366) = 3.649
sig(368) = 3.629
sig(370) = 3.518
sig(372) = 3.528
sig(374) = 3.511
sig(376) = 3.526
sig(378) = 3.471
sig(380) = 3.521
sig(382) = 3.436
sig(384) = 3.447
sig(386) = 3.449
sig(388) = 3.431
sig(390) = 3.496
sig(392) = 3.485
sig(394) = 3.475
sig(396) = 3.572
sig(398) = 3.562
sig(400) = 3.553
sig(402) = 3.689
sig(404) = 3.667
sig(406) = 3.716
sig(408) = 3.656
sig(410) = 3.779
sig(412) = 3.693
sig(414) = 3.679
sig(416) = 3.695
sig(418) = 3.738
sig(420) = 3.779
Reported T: 3.1 ch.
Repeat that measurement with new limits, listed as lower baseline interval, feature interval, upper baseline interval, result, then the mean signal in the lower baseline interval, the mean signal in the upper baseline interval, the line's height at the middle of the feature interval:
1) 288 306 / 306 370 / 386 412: 5.97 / 3.61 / 3.59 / 3.6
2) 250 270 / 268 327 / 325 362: 9.49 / 3.88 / 3.73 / 3.82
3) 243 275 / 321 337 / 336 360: 1.69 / 3.87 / 3.79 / 3.81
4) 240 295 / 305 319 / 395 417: 6.25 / 3.84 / 3.66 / 3.78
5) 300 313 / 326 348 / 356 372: -3.27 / 2.78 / 3.65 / 3.24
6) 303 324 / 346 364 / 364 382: -3.45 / 2.3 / 3.54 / 3.17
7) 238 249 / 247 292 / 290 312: -3.09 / 3.88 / 3.25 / 3.59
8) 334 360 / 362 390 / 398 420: 1.62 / 3.79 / 3.69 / 3.74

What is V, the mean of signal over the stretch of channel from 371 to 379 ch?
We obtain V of 3.51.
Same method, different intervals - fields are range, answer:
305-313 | 2.37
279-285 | 3.8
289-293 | 3.72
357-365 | 3.69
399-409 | 3.66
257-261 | 3.99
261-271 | 3.79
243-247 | 3.91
